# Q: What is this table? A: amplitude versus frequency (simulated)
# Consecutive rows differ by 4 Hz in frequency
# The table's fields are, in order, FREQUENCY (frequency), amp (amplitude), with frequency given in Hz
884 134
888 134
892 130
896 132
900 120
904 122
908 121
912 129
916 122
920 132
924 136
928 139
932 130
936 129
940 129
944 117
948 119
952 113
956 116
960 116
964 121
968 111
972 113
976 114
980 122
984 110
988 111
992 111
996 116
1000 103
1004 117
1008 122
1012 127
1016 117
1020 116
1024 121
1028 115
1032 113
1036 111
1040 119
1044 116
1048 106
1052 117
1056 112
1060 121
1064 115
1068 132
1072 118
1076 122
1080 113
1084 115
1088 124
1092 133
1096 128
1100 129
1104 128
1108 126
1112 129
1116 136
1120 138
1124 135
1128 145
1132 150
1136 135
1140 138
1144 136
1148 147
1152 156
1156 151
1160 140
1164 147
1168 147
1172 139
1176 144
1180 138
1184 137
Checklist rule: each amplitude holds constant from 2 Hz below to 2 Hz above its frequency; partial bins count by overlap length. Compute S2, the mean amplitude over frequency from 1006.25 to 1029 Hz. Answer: 120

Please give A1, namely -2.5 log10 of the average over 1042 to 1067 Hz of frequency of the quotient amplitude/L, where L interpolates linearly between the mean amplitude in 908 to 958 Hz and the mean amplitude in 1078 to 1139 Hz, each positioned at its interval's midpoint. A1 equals 0.13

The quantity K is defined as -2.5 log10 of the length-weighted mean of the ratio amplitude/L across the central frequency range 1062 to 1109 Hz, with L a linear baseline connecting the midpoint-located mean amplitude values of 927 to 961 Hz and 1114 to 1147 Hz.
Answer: 0.100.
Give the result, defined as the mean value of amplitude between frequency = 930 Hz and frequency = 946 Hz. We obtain 126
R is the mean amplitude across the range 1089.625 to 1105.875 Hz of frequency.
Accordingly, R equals 129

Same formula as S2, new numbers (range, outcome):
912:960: 125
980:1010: 113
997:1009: 114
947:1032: 116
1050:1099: 121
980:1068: 116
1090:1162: 138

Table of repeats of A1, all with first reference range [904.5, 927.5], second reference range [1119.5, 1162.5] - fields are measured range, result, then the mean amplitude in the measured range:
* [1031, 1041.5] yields 0.19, 114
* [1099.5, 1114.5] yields 0.10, 128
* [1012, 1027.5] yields 0.14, 119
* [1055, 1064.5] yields 0.18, 117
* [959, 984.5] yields 0.14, 116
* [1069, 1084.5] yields 0.17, 118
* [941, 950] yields 0.10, 119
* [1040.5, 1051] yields 0.21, 113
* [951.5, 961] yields 0.14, 115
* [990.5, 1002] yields 0.21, 110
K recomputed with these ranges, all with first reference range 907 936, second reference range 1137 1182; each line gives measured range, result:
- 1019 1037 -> 0.18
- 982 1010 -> 0.19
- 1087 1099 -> 0.09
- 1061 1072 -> 0.13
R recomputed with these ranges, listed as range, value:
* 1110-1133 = 138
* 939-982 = 117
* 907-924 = 127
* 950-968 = 116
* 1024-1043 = 115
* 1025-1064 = 115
